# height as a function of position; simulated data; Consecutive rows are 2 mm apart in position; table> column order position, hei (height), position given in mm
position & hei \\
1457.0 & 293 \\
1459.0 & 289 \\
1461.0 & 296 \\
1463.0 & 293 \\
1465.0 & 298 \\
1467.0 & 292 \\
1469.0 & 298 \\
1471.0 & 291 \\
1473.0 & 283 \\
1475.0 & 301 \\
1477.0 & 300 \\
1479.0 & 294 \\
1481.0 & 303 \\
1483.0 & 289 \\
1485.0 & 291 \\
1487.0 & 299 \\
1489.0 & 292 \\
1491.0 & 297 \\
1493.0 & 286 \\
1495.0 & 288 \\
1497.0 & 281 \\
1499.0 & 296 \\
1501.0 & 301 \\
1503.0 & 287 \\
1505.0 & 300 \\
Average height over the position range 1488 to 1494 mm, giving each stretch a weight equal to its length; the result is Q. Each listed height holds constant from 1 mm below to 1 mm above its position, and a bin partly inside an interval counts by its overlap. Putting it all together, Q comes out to 292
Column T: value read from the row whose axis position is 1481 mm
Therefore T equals 303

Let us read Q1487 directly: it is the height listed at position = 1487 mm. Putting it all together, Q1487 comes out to 299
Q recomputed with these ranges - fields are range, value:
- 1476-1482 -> 299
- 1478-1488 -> 295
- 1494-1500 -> 288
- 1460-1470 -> 295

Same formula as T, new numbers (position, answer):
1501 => 301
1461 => 296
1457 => 293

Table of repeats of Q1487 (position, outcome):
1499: 296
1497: 281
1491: 297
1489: 292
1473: 283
